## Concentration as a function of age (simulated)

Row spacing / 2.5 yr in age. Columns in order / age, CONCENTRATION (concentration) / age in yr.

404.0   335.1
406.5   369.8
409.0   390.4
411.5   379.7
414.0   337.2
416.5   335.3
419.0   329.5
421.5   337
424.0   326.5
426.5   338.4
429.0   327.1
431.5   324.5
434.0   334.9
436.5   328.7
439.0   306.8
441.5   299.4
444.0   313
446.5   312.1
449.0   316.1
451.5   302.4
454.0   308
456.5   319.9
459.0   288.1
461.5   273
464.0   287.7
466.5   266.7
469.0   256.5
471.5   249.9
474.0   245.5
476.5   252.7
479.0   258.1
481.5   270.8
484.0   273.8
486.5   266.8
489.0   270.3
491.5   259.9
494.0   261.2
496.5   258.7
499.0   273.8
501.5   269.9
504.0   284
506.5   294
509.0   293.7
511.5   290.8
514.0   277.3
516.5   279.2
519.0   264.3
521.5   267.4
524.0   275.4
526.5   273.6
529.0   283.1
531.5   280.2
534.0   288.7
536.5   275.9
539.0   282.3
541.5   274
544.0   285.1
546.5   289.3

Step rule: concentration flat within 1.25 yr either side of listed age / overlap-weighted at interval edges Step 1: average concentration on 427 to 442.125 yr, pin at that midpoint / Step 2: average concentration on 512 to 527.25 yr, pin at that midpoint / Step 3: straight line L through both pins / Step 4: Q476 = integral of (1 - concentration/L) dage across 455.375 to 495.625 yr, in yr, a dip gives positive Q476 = 4.1 yr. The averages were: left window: 322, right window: 274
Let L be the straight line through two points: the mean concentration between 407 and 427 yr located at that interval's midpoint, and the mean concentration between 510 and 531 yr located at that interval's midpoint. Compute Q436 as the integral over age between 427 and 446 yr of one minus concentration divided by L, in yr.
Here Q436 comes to 0.8 yr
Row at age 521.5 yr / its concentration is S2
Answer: 267.4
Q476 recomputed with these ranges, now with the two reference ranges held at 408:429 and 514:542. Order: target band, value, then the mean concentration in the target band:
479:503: 2.63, 267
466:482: 2.80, 256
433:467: 2.19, 305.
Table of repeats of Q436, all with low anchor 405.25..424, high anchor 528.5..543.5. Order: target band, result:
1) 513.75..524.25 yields 0.68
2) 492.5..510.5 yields 1.47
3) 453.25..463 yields 0.90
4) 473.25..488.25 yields 2.45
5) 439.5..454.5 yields 1.11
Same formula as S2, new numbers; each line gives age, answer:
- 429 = 327.1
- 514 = 277.3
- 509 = 293.7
